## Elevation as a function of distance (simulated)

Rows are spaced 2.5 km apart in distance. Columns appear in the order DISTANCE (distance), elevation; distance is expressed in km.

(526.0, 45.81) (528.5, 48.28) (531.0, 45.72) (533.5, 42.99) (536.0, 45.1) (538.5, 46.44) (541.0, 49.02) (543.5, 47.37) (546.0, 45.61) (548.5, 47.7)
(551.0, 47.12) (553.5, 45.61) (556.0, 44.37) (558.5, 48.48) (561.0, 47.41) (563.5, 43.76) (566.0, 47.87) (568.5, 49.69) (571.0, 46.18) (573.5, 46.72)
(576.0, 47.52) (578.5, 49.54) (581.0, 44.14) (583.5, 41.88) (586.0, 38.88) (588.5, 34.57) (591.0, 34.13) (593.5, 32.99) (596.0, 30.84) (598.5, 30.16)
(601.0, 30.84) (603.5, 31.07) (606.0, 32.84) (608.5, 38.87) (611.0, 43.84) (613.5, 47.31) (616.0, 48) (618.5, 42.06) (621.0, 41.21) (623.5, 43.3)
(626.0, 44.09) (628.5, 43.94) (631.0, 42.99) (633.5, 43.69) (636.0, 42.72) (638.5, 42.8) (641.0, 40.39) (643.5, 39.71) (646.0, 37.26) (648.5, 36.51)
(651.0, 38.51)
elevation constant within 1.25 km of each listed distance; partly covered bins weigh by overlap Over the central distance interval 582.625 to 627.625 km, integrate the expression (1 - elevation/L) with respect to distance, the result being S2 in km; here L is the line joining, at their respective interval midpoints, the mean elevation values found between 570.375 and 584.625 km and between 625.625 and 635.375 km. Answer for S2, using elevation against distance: 6.6 km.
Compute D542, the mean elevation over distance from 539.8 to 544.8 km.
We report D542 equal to 48.2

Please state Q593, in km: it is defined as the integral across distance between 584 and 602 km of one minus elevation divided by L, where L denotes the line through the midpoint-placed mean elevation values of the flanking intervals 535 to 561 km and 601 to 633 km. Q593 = 4.0 km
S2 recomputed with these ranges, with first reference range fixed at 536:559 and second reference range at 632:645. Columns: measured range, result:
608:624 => -0.3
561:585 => -0.5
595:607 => 3.5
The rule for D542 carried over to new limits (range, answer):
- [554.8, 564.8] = 46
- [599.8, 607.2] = 31.6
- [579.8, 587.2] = 41.6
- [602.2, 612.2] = 36.6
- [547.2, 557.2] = 46.2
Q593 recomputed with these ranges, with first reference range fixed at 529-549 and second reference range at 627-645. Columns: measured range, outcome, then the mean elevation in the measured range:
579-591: 1.2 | 39.9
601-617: 1.4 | 39.5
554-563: -0.2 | 46.4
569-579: -0.6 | 47.5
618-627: 0.0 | 42.7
